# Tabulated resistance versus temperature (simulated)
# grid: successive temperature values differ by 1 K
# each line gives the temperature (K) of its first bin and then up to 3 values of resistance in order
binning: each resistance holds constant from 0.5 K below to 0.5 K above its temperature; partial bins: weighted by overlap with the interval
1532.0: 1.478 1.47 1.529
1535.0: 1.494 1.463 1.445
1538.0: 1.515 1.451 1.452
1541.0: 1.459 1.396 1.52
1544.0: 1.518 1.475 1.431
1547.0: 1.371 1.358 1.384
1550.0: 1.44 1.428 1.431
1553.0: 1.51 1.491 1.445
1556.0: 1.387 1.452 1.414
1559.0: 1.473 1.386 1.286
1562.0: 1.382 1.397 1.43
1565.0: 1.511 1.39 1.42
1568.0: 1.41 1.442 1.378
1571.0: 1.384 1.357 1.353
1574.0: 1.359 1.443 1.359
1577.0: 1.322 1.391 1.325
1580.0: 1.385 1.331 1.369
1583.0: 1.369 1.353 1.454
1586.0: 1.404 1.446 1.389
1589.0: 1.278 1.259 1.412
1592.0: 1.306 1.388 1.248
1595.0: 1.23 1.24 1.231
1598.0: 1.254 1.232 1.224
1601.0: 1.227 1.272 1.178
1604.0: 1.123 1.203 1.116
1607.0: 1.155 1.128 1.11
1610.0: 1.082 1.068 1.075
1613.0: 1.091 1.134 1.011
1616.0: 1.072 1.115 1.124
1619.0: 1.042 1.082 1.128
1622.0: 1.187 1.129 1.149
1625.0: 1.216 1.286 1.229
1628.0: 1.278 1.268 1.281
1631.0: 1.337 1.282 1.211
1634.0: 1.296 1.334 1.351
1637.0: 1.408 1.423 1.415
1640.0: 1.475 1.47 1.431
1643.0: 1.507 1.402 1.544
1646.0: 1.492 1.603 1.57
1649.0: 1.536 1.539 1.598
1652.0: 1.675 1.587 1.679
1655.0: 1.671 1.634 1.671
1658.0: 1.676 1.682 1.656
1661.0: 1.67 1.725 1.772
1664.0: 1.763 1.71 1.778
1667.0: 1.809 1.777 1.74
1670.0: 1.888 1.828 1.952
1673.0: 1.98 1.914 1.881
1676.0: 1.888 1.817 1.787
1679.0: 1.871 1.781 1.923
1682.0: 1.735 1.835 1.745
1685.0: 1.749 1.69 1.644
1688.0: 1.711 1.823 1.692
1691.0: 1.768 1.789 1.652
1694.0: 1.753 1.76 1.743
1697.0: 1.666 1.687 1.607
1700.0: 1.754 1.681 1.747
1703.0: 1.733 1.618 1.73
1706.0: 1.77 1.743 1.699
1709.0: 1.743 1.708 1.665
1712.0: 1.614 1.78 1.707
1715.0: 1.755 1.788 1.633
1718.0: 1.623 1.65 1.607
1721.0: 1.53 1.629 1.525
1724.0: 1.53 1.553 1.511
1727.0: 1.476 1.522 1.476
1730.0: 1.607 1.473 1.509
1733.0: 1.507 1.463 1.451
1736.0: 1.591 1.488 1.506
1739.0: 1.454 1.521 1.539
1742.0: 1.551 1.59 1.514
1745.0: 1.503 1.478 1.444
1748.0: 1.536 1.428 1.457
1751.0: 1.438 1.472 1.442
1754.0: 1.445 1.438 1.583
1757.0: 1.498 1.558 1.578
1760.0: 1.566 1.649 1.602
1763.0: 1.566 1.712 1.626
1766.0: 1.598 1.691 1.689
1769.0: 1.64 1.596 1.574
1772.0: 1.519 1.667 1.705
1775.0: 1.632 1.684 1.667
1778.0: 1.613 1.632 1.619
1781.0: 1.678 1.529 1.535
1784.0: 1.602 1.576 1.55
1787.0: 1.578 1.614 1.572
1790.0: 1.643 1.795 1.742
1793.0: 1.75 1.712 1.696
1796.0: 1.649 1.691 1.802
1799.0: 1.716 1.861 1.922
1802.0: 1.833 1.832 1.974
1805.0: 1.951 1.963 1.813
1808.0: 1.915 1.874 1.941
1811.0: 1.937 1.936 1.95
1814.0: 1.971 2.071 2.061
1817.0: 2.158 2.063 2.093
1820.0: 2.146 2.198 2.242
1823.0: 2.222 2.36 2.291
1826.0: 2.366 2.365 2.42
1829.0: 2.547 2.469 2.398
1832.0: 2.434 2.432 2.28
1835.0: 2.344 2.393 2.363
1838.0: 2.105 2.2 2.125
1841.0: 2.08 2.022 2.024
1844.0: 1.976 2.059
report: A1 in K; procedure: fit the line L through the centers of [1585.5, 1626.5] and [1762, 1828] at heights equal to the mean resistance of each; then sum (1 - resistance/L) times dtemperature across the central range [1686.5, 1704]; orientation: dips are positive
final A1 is -2.6 K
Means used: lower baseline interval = 1.2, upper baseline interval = 1.82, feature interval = 1.72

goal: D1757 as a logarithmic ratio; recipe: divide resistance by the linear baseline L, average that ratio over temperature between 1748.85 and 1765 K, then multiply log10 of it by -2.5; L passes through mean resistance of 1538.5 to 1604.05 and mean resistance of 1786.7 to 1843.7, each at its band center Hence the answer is 0.22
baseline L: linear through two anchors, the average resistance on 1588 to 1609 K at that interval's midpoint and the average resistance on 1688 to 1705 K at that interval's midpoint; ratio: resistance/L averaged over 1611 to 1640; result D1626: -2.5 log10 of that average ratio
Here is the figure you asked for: 0.13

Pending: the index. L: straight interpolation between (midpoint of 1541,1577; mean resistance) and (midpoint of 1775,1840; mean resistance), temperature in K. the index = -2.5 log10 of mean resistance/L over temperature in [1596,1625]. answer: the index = 0.31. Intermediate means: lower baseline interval 1.42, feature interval 1.14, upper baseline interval 1.96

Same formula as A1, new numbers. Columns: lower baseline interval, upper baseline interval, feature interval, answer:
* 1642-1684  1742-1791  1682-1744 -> 0.4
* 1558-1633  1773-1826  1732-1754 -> 2.5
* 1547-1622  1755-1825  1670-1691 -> -4.0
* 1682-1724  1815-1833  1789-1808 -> 3.2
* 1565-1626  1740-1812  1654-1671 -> -3.9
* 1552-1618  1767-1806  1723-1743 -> 0.9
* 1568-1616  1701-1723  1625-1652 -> 0.5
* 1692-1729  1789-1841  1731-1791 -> 9.4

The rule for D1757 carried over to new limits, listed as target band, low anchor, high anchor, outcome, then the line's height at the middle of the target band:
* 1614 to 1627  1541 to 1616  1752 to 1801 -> 0.225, 1.39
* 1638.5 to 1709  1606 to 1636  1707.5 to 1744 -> -0.232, 1.38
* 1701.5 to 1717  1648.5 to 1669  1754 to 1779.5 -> -0.045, 1.65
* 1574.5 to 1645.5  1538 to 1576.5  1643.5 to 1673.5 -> 0.223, 1.56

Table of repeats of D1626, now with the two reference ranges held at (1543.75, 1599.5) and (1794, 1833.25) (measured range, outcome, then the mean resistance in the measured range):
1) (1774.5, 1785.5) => 0.21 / 1.62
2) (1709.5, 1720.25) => 0.06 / 1.69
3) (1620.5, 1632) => 0.24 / 1.23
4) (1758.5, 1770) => 0.18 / 1.63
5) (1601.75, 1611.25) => 0.28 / 1.14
